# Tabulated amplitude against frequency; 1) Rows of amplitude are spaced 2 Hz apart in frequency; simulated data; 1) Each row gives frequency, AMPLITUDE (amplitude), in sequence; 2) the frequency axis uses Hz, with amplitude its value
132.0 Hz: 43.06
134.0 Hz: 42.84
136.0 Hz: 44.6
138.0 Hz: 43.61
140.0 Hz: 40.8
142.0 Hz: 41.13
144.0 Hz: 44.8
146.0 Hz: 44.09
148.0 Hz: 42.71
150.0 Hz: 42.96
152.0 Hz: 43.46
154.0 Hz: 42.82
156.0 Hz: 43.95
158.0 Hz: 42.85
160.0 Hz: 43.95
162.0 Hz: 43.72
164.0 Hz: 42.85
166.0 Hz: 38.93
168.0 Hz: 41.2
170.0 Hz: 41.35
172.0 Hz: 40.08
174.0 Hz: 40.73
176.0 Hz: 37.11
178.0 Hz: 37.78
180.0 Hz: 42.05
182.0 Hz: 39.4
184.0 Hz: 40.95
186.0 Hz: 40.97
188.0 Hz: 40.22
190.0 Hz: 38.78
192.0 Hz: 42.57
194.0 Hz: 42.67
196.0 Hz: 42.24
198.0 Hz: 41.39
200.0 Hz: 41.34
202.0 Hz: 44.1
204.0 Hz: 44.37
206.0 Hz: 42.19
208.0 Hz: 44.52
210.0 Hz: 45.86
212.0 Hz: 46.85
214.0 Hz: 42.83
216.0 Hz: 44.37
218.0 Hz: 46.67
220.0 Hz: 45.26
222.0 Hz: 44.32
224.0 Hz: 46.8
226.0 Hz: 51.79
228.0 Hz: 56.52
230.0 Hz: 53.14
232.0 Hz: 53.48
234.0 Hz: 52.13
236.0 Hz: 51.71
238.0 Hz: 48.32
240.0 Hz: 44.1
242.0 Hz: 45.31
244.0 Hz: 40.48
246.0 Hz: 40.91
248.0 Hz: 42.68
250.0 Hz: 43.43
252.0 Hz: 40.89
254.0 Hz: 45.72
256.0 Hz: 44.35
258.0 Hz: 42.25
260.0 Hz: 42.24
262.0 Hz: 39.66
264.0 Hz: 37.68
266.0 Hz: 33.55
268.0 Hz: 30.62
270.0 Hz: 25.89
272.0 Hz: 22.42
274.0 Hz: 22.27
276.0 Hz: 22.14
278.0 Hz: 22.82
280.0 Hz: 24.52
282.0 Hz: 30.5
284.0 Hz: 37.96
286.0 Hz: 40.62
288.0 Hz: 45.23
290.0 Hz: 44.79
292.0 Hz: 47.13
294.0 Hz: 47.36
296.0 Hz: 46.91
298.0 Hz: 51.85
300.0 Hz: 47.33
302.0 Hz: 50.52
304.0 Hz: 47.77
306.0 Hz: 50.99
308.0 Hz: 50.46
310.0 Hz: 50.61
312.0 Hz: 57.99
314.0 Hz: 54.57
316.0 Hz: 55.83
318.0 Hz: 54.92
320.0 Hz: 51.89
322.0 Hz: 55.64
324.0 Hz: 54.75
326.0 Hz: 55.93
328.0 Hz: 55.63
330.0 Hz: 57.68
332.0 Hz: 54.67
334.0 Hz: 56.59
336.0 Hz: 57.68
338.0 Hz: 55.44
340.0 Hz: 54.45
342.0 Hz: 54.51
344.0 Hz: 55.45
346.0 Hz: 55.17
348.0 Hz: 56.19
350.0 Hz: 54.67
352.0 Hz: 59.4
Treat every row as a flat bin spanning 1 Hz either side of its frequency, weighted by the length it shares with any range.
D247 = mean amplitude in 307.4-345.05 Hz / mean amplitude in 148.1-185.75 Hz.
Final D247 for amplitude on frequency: 1.33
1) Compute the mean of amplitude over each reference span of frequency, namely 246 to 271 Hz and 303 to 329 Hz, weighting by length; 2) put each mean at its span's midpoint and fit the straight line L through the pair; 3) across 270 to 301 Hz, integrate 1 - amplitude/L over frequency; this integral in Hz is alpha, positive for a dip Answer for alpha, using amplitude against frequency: 6.61 Hz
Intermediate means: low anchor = 39.2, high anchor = 53.6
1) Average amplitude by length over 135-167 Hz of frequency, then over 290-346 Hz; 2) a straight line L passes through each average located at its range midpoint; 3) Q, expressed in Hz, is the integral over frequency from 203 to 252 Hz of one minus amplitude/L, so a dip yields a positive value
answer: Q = 1.11 Hz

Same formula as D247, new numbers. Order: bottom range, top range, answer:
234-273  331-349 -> 1.37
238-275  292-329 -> 1.36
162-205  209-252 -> 1.14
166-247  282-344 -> 1.16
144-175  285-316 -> 1.16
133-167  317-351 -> 1.29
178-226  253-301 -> 0.87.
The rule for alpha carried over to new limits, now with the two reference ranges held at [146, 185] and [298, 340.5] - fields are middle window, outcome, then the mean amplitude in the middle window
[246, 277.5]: 8.6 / 35.7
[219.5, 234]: -1.3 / 50.5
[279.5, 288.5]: 2.7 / 35.9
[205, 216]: 0.2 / 44.4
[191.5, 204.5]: 0.5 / 42.6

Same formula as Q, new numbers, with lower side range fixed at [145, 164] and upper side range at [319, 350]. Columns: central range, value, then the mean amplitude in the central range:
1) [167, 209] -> 4.0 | 41.2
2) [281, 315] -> 3.7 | 47.2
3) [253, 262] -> 1.3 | 43.2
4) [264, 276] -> 5.5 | 27.4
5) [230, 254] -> 1.5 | 46.1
